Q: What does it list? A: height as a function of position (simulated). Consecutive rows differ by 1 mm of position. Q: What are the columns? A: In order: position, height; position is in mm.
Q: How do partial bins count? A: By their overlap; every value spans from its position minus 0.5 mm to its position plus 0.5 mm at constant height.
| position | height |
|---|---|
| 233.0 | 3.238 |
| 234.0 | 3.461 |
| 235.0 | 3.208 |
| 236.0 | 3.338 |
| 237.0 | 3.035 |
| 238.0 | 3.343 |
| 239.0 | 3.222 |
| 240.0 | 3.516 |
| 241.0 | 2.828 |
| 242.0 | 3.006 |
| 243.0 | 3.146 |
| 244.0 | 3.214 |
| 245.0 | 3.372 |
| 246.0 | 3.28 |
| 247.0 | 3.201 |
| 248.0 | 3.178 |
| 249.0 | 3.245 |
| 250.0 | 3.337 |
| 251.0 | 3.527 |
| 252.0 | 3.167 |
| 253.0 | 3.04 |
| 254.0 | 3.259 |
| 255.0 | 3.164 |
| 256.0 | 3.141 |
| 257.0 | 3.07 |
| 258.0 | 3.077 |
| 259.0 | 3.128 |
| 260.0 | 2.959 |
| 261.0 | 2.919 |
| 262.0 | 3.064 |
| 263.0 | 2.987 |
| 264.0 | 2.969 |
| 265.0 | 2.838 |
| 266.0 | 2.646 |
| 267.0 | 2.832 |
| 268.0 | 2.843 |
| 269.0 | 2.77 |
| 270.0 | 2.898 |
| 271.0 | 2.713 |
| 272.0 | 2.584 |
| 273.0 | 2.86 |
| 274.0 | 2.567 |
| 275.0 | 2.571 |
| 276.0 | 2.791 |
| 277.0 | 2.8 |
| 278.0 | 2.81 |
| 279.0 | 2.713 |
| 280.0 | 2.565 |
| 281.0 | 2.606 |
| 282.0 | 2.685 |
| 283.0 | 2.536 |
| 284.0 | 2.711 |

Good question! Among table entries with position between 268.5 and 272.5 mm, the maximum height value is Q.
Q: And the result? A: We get 2.898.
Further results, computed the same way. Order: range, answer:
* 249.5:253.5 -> 3.527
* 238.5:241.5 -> 3.516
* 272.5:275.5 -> 2.86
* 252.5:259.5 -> 3.259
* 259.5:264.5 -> 3.064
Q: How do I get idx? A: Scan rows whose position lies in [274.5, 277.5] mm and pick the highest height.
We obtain 2.8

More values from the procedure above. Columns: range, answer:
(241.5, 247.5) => 3.372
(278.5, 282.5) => 2.713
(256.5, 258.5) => 3.077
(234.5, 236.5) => 3.338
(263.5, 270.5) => 2.969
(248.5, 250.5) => 3.337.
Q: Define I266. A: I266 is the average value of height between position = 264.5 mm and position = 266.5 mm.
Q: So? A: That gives 2.74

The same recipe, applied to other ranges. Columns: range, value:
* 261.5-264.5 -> 3.01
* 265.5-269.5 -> 2.77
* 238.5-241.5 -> 3.19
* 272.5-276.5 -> 2.7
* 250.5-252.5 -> 3.35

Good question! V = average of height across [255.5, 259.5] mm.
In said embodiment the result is 3.1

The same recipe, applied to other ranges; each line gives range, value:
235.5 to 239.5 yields 3.23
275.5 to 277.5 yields 2.8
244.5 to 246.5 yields 3.33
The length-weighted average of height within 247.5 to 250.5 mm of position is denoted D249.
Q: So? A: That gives 3.25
